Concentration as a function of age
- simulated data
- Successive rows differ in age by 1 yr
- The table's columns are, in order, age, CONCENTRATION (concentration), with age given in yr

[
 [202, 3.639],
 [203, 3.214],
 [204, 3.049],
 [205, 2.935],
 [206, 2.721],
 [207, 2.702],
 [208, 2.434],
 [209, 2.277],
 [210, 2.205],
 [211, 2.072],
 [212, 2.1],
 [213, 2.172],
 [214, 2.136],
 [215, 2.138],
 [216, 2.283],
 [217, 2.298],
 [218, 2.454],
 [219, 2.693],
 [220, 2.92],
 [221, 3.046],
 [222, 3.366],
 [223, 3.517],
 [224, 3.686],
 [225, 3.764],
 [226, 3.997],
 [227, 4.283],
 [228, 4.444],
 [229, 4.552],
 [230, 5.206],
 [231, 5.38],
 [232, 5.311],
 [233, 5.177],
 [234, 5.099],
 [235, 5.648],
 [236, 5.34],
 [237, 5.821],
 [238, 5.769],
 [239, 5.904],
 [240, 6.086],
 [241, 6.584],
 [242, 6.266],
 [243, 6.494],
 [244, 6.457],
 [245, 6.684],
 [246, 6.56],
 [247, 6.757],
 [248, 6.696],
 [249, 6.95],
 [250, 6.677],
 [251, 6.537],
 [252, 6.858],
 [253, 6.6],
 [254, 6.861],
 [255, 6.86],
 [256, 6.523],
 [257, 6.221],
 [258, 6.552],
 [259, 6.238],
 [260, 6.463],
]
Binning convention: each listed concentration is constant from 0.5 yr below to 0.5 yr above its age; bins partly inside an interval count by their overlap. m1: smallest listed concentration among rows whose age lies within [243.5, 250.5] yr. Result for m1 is 6.457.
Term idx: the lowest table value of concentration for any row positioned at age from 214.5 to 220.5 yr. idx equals 2.138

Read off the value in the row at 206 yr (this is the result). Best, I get 2.721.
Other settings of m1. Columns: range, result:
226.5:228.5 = 4.283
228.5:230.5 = 4.552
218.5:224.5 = 2.693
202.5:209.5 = 2.277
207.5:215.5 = 2.072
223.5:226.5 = 3.686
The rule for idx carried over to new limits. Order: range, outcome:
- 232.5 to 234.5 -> 5.099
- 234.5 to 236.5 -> 5.34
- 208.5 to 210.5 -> 2.205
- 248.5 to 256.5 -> 6.523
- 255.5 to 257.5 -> 6.221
